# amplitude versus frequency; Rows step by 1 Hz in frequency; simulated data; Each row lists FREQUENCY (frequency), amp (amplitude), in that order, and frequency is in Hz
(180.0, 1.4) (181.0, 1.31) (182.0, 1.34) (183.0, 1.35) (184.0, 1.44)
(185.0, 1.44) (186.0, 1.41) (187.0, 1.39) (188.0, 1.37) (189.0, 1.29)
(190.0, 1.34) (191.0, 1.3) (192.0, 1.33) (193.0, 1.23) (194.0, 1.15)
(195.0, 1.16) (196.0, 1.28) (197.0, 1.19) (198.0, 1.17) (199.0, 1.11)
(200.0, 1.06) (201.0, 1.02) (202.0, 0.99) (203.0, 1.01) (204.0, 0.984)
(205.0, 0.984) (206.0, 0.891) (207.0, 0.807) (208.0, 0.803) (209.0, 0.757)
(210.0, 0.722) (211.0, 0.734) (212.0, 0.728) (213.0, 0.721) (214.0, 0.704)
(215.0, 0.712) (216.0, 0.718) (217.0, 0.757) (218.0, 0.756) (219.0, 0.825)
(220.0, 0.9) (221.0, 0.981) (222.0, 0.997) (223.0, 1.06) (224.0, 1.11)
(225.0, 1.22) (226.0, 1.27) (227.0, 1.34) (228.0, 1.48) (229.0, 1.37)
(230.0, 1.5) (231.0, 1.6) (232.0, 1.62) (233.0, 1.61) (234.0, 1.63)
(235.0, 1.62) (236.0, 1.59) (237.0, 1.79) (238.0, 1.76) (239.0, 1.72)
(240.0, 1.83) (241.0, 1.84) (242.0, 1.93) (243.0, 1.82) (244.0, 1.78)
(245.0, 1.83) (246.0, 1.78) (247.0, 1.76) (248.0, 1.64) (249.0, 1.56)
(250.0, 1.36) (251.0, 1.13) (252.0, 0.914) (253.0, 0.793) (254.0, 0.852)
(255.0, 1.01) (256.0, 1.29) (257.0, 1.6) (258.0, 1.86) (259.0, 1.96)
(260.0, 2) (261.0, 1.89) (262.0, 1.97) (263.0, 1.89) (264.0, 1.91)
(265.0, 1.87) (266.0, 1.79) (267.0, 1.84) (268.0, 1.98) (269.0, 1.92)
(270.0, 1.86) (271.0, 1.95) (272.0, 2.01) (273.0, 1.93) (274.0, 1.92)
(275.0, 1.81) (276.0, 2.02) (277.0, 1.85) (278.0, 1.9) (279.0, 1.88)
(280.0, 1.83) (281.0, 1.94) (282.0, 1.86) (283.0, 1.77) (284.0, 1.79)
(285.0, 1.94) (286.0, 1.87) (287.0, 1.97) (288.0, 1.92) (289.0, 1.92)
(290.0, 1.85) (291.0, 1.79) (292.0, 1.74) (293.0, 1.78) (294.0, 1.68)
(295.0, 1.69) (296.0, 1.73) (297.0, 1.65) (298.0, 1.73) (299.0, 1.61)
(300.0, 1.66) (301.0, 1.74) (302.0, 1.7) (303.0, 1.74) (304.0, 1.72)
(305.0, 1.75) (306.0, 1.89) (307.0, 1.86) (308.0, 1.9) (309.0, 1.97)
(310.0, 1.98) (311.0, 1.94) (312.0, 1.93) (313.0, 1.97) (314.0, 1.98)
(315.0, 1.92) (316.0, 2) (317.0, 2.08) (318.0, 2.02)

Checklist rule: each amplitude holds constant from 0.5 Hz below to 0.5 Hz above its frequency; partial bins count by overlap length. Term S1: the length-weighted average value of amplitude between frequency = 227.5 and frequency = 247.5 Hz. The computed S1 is 1.69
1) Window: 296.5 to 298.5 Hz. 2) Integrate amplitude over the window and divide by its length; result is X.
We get 1.69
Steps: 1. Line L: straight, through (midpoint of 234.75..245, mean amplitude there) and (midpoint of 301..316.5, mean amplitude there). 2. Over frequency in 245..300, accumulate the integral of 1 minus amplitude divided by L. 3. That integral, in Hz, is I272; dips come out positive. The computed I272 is 2.7 Hz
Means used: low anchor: 1.77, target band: 1.74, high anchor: 1.88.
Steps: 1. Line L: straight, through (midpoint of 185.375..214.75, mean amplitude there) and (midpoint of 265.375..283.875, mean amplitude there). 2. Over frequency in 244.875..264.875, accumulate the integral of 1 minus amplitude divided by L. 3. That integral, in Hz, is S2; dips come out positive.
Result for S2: 1.5 Hz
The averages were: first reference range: 1.06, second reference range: 1.89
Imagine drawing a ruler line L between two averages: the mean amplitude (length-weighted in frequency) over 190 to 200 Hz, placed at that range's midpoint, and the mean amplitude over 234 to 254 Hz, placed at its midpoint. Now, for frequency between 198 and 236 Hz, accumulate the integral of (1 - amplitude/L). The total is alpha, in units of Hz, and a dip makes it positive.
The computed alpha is 8.9 Hz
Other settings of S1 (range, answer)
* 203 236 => 1.07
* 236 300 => 1.75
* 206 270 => 1.39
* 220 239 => 1.41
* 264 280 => 1.9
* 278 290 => 1.88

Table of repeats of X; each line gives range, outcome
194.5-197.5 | 1.21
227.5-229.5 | 1.43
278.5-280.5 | 1.85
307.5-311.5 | 1.95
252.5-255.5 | 0.885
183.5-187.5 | 1.42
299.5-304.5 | 1.71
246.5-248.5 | 1.7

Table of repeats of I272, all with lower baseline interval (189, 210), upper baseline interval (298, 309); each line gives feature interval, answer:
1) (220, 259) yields -3.8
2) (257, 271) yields -3.6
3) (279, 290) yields -1.6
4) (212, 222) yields 3.3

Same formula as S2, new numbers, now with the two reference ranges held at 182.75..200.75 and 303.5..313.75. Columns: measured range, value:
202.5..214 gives 4.5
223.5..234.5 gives 0.3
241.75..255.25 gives 1.1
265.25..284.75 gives -2.0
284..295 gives -0.3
